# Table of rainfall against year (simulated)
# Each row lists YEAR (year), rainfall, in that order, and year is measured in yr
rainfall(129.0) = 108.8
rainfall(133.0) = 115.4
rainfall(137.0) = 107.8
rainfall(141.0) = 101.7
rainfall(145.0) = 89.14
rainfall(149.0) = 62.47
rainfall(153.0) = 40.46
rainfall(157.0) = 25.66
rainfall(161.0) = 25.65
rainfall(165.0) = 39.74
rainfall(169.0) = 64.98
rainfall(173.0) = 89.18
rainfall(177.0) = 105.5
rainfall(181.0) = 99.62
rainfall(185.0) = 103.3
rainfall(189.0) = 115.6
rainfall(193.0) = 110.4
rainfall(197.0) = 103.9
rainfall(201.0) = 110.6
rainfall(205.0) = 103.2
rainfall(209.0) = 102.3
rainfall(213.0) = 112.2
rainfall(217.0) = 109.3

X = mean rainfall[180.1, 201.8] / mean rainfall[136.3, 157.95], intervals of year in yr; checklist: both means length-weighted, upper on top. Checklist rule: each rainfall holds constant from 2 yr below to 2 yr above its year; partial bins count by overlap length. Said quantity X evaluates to 1.5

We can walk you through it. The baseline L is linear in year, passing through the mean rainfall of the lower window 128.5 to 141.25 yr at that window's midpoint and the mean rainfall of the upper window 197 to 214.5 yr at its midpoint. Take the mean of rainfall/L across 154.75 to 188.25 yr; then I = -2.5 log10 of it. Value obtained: 0.46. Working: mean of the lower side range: 109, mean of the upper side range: 107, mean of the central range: 70.7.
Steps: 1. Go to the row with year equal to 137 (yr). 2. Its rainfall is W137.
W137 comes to 107.8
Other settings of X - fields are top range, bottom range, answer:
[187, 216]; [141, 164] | 2.05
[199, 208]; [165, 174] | 1.58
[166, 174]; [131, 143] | 0.65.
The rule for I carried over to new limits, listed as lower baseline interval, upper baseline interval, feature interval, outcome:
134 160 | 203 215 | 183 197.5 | -0.14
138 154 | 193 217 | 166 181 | 0.08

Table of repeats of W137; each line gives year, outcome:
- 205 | 103.2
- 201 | 110.6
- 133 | 115.4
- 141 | 101.7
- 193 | 110.4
